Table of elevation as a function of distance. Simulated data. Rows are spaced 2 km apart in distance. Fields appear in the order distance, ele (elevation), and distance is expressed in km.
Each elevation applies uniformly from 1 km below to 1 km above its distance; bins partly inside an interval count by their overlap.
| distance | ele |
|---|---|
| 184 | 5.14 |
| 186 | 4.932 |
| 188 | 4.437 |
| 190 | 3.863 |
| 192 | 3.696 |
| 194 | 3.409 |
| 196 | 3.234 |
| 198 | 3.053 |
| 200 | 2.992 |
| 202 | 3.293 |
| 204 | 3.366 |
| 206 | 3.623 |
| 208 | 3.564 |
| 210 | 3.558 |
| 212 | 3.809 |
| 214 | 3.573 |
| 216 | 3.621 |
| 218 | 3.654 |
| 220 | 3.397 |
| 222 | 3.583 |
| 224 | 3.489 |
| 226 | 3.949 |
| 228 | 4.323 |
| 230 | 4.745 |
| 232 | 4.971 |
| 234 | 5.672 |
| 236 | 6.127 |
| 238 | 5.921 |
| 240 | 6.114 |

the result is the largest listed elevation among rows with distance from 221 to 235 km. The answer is 5.672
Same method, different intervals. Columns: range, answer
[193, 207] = 3.623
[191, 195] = 3.696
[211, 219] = 3.809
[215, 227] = 3.949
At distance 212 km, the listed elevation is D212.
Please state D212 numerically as 3.809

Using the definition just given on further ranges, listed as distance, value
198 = 3.053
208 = 3.564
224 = 3.489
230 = 4.745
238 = 5.921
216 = 3.621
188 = 4.437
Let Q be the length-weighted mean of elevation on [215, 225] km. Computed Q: 3.55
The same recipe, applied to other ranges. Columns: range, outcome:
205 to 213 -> 3.64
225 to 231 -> 4.34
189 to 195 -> 3.66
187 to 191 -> 4.15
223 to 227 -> 3.72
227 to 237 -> 5.17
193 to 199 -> 3.23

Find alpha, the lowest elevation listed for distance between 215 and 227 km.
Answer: 3.397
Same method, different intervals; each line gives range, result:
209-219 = 3.558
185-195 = 3.409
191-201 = 2.992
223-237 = 3.489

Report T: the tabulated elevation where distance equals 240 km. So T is 6.114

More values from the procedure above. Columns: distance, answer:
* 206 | 3.623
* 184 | 5.14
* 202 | 3.293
